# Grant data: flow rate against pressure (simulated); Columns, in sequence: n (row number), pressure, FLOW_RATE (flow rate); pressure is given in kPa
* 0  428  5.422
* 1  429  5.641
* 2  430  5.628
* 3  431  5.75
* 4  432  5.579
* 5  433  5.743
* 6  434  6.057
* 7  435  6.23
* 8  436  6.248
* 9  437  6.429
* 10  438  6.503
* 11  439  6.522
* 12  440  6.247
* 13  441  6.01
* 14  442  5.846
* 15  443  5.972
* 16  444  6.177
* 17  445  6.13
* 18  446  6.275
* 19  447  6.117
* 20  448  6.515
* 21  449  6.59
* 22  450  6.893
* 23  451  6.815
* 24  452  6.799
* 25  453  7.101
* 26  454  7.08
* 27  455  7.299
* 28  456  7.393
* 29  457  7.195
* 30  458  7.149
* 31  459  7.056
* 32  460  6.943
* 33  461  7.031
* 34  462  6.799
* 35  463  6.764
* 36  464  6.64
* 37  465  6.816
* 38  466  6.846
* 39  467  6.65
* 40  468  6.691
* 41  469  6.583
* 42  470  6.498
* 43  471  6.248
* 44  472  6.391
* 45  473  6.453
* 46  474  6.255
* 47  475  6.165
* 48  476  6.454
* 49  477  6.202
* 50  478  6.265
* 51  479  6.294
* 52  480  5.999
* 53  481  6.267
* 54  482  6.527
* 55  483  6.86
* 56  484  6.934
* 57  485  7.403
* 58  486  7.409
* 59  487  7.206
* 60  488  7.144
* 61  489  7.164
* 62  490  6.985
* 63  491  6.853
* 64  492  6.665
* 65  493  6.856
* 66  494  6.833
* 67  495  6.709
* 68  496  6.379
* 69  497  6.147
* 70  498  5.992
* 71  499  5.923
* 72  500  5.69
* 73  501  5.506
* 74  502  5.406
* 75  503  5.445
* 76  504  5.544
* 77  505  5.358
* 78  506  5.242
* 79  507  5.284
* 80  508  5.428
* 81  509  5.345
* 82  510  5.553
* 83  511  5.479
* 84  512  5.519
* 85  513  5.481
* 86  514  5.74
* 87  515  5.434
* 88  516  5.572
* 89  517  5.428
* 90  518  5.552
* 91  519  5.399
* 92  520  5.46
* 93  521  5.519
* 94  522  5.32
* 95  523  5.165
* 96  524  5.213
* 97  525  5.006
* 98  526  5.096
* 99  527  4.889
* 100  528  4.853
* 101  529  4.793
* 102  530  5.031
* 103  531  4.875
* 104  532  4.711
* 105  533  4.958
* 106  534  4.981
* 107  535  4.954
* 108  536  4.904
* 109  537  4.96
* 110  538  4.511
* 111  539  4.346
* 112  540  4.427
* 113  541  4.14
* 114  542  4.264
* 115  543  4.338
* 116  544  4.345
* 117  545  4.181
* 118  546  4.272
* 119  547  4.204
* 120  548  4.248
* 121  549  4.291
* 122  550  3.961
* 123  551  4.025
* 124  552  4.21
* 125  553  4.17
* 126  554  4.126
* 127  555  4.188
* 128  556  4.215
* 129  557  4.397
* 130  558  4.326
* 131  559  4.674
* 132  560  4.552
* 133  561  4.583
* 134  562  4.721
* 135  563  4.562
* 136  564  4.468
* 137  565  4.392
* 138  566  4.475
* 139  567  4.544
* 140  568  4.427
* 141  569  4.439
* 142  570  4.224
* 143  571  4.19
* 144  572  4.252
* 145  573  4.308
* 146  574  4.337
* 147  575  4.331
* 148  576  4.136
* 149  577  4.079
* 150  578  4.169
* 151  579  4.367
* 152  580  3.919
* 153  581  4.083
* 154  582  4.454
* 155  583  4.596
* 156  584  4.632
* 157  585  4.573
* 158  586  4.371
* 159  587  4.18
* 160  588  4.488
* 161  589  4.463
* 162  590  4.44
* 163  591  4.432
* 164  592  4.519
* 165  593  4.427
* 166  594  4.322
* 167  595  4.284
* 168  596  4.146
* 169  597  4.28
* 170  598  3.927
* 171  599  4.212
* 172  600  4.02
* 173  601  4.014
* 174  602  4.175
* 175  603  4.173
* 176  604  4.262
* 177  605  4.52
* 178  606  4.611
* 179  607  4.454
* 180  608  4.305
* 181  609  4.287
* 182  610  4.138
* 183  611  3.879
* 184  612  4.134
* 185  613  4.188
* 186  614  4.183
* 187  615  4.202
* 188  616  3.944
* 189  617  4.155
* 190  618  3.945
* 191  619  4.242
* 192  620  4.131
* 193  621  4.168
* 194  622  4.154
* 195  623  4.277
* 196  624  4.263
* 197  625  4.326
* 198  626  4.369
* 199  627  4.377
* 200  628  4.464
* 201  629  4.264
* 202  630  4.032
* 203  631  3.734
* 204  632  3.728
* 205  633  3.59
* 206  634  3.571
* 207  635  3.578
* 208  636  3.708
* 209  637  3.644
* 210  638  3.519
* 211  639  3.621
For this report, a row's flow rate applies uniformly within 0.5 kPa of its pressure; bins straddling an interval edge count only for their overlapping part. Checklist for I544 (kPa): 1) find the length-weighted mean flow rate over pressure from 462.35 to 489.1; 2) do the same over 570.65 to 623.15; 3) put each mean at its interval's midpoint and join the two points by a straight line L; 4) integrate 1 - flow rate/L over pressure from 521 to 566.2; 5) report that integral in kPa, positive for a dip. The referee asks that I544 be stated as 6.2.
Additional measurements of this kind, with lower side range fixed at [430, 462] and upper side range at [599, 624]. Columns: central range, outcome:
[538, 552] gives 2.4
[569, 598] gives 1.7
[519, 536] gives 1.0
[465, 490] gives -2.4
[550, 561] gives 1.5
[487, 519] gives -1.3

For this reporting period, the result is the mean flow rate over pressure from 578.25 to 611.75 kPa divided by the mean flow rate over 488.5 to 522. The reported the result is 0.74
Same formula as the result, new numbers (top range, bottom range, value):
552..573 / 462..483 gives 0.68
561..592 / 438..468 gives 0.66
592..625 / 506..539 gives 0.81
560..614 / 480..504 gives 0.66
